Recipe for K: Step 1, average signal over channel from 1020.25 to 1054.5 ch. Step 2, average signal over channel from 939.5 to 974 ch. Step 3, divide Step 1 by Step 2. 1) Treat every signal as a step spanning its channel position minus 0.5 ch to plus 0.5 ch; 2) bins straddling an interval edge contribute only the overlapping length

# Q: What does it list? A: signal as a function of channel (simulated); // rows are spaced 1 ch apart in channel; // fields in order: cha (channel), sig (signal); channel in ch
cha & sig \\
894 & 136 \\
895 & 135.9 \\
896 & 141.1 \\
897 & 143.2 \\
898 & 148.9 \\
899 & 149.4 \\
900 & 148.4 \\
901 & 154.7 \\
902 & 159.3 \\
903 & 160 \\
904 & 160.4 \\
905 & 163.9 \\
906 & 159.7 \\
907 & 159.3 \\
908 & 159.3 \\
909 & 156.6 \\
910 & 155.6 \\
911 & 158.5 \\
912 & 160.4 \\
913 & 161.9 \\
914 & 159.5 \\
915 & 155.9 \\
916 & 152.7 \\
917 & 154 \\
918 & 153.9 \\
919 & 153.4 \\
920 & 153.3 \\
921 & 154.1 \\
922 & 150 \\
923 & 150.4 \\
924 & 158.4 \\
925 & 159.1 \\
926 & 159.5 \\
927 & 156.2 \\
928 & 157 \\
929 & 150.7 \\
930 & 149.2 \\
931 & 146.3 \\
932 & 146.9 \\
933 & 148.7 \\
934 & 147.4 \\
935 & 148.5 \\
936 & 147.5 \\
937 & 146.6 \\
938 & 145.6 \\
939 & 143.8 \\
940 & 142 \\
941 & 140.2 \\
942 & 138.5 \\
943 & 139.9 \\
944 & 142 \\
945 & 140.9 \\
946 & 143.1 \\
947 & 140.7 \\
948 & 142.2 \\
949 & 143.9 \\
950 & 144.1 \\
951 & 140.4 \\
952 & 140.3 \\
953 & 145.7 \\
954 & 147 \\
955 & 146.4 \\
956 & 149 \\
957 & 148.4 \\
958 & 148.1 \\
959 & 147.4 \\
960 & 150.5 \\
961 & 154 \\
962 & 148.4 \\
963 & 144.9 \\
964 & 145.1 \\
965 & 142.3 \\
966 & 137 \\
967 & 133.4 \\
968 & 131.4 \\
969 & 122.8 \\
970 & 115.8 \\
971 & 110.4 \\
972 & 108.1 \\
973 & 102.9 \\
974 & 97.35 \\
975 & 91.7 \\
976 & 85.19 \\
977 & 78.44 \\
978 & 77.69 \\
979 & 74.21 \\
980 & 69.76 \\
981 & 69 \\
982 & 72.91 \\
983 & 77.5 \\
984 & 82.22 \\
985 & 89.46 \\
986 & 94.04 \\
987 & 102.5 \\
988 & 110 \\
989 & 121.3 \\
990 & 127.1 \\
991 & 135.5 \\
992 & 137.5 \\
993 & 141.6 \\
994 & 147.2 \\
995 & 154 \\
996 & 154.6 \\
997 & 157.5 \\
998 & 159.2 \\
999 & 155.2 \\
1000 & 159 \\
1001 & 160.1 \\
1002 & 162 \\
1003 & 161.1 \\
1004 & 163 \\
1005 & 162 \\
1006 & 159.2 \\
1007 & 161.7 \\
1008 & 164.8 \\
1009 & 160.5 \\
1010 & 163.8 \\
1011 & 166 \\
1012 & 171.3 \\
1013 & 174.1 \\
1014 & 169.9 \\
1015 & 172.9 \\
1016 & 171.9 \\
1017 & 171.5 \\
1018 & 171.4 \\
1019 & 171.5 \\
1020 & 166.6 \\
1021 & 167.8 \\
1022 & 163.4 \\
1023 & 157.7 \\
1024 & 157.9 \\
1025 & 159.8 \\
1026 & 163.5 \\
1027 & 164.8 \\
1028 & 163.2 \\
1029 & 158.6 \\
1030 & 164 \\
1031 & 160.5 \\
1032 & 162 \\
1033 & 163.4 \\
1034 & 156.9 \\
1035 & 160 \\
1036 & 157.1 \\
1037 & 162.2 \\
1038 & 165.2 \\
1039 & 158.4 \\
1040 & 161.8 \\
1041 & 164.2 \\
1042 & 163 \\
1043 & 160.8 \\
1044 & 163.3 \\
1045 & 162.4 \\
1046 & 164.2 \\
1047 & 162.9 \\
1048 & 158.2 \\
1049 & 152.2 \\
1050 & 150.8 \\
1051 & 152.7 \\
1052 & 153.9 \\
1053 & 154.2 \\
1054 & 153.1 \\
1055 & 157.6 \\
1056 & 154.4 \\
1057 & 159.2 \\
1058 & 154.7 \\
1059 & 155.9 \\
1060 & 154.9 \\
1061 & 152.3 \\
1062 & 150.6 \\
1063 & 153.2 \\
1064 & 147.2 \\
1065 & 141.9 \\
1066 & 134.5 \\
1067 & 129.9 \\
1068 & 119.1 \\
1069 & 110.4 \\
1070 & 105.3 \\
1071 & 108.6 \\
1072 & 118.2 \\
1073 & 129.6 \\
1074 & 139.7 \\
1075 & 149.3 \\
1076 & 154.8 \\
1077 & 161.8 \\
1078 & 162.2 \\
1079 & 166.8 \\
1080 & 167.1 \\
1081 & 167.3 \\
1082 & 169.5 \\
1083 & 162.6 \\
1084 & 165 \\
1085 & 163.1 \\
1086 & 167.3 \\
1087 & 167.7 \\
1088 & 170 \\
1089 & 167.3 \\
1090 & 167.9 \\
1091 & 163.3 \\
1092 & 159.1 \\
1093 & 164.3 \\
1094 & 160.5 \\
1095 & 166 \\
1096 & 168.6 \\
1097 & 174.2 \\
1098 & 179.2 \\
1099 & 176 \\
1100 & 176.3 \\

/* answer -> 1.16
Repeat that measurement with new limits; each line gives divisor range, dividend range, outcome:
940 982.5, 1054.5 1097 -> 1.21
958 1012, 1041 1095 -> 1.19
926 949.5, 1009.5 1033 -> 1.14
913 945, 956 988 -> 0.75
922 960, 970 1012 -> 0.85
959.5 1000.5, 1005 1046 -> 1.38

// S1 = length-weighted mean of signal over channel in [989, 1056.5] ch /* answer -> 160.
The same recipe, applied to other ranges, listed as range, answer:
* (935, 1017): 136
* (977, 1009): 128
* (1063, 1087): 146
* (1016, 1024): 167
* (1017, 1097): 156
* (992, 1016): 161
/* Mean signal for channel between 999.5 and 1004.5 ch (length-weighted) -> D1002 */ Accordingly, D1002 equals 161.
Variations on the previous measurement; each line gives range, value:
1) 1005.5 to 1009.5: 162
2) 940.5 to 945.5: 140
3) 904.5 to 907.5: 161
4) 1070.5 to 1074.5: 124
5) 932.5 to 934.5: 148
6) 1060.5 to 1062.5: 151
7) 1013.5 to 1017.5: 172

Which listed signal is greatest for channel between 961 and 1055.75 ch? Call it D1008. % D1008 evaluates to 174.1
